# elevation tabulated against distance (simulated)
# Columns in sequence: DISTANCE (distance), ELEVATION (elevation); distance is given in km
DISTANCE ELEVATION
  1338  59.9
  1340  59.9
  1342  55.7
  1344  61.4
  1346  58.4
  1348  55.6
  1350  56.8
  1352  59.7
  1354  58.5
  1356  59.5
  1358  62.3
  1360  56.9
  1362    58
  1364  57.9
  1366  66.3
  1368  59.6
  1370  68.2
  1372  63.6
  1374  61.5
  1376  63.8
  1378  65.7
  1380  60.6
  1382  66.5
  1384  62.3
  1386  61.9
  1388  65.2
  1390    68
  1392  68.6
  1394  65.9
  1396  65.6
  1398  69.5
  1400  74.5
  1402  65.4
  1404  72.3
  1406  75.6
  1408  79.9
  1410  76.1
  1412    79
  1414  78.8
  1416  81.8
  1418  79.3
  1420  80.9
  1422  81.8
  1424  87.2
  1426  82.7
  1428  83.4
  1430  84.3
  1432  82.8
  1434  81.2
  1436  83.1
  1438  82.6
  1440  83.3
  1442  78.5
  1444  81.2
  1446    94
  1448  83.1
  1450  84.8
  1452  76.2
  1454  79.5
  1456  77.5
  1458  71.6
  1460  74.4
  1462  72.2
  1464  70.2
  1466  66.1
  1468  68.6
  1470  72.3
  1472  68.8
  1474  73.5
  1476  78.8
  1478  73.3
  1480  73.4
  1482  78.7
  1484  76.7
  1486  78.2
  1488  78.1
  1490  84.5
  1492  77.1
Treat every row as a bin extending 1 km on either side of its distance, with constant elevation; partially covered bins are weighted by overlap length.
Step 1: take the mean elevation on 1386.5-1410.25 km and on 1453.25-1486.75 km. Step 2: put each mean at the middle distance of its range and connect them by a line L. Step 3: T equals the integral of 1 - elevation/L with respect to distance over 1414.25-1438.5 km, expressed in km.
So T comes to -3.70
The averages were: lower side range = 70.2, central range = 82.5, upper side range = 73.7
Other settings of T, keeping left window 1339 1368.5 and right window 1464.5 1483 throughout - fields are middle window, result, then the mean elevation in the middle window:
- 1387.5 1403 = -1.0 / 67.9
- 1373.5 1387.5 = -0.3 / 63.3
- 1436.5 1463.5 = -3.9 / 79.8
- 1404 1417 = -2.5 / 78.1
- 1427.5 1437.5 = -2.2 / 82.9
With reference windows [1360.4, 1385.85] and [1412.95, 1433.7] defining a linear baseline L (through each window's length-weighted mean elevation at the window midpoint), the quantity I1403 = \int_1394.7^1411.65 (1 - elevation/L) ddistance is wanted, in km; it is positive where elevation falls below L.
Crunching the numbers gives 0.44 km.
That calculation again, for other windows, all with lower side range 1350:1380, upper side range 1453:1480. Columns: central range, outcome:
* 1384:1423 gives -4.2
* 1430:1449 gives -3.7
